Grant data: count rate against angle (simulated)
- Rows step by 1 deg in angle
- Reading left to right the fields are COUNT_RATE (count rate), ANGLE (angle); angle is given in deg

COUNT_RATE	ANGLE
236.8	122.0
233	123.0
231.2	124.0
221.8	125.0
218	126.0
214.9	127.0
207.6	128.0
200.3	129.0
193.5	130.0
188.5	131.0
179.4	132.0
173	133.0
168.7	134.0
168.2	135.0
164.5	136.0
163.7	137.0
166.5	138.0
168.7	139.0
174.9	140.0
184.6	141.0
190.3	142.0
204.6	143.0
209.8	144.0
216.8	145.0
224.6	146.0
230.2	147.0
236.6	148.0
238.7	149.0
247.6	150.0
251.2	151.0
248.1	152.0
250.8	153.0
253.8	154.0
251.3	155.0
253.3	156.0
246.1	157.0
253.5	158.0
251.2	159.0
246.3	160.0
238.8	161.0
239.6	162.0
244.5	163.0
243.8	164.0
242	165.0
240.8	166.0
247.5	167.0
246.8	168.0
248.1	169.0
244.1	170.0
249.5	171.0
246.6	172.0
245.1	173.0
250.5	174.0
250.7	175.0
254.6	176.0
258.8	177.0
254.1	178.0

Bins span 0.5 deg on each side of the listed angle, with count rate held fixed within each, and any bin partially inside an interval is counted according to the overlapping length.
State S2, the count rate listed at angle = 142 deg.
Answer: 190.3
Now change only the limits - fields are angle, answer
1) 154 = 253.8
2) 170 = 244.1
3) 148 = 236.6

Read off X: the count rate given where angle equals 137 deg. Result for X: 163.7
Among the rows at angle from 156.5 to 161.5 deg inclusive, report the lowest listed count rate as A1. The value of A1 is 238.8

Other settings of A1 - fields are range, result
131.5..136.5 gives 164.5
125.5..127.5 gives 214.9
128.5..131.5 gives 188.5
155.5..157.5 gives 246.1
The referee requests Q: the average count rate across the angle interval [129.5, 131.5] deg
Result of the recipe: 191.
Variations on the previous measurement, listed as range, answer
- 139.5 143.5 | 189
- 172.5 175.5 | 249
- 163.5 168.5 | 244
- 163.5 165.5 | 243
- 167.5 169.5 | 247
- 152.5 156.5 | 252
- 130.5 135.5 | 176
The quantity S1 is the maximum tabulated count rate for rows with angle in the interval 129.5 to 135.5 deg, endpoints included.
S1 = 193.5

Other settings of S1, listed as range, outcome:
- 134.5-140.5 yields 174.9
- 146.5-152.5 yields 251.2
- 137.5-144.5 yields 209.8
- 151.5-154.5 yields 253.8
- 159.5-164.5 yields 246.3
